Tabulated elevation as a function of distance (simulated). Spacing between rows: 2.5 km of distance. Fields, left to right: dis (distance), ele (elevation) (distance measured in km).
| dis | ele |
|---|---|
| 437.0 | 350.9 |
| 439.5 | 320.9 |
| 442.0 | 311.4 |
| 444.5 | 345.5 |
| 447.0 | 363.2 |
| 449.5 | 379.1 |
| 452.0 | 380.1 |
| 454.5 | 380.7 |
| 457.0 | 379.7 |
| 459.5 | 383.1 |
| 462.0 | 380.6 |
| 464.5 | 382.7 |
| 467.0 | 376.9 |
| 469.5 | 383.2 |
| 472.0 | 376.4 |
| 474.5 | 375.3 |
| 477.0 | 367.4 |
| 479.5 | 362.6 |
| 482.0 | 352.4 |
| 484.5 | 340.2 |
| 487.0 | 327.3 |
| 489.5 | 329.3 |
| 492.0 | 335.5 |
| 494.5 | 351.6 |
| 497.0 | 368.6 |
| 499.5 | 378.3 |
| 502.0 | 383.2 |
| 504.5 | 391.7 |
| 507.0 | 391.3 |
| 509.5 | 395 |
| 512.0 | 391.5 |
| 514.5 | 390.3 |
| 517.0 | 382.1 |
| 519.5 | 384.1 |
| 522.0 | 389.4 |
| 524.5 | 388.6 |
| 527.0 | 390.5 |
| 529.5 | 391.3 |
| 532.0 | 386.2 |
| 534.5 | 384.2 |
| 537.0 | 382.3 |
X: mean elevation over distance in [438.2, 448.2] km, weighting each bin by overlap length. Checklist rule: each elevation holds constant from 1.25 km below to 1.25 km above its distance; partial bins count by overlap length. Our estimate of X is 335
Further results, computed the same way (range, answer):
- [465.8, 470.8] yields 380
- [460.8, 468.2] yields 380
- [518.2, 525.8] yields 387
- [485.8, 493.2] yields 331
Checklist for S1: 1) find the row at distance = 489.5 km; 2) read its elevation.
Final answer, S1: 329.3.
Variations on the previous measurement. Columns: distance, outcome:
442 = 311.4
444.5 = 345.5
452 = 380.1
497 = 368.6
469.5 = 383.2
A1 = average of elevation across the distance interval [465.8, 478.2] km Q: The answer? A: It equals 376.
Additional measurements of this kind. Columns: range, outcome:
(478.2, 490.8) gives 342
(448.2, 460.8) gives 380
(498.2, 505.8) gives 384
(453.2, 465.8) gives 381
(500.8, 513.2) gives 391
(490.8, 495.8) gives 344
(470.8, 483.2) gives 367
